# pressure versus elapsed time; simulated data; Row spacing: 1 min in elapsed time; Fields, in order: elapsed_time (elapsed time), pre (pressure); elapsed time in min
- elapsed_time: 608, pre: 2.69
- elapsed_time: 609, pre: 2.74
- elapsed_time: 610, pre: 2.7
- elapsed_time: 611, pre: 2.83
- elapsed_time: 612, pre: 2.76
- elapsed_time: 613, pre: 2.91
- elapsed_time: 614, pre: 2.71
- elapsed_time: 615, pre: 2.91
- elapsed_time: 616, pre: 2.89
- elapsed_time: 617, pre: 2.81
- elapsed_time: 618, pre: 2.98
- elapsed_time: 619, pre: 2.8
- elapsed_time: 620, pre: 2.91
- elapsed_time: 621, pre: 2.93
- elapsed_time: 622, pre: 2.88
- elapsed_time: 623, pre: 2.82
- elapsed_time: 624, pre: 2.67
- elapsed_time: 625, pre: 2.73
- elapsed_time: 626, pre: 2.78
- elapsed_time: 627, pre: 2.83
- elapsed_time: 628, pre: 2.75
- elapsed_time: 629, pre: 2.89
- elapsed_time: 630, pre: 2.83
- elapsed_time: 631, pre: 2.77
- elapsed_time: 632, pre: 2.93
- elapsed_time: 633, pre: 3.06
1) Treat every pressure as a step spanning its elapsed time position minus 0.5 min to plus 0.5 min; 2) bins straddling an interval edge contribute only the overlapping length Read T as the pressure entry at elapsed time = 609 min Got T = 2.74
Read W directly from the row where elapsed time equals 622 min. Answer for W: 2.88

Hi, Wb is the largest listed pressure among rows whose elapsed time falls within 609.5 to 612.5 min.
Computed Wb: 2.83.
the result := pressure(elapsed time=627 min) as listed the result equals 2.83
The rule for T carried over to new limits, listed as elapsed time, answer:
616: 2.89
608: 2.69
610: 2.7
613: 2.91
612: 2.76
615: 2.91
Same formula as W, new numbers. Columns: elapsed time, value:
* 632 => 2.93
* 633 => 3.06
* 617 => 2.81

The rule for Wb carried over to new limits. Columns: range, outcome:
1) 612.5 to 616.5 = 2.91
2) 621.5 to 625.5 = 2.88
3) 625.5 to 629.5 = 2.89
